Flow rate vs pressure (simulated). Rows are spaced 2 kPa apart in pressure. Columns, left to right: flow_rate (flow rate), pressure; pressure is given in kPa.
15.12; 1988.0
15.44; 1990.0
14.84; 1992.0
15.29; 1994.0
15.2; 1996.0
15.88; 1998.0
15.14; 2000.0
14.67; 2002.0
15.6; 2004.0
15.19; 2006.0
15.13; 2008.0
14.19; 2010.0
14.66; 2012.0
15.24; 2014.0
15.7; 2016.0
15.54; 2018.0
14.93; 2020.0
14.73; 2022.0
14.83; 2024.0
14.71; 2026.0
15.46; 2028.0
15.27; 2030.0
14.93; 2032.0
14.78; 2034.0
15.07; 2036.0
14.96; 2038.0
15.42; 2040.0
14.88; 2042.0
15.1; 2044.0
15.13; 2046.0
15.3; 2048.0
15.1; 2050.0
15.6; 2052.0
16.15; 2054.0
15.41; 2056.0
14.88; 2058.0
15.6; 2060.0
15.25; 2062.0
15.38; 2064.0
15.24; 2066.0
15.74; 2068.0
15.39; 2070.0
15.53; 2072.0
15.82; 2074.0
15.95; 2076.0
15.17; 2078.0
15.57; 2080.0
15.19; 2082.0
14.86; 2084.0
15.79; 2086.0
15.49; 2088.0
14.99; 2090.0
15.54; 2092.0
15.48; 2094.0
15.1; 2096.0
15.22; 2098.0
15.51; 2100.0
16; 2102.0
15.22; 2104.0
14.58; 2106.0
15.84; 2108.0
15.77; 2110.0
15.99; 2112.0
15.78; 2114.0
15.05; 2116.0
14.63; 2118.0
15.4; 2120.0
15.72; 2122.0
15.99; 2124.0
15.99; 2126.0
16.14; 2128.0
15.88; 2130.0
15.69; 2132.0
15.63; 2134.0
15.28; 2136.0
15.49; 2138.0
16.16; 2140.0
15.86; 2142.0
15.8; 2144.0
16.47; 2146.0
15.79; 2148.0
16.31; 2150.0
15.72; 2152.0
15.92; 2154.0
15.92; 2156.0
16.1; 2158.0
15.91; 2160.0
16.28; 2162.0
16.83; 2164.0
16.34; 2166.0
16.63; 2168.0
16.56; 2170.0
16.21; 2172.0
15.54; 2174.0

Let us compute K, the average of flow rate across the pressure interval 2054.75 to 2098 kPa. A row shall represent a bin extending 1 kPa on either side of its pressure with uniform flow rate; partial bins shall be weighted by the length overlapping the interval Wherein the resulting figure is 15.4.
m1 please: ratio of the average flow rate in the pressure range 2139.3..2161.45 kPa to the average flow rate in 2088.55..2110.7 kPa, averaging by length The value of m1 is 1.0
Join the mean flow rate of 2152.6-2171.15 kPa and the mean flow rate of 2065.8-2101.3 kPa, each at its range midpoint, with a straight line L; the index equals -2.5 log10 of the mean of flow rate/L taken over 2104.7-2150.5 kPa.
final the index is 0.014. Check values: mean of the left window 15.4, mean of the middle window 15.7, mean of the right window 16.3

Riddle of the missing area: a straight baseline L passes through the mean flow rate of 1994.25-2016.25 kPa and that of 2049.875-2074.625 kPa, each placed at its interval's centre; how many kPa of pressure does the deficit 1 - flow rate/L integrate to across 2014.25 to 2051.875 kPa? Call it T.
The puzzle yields 0.45 kPa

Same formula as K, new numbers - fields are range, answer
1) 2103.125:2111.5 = 15.4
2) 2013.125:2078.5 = 15.3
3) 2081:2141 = 15.5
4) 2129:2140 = 15.6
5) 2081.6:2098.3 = 15.3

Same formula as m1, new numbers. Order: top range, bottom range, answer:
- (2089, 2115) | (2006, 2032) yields 1.03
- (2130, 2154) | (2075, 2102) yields 1.03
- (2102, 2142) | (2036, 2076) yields 1.02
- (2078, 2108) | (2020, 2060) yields 1.01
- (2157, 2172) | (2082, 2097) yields 1.07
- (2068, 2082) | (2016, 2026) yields 1.03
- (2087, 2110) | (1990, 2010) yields 1.01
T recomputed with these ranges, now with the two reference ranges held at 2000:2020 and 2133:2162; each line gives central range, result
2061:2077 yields -0.10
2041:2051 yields 0.13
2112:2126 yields 0.20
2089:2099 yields 0.20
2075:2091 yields 0.15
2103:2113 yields 0.12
